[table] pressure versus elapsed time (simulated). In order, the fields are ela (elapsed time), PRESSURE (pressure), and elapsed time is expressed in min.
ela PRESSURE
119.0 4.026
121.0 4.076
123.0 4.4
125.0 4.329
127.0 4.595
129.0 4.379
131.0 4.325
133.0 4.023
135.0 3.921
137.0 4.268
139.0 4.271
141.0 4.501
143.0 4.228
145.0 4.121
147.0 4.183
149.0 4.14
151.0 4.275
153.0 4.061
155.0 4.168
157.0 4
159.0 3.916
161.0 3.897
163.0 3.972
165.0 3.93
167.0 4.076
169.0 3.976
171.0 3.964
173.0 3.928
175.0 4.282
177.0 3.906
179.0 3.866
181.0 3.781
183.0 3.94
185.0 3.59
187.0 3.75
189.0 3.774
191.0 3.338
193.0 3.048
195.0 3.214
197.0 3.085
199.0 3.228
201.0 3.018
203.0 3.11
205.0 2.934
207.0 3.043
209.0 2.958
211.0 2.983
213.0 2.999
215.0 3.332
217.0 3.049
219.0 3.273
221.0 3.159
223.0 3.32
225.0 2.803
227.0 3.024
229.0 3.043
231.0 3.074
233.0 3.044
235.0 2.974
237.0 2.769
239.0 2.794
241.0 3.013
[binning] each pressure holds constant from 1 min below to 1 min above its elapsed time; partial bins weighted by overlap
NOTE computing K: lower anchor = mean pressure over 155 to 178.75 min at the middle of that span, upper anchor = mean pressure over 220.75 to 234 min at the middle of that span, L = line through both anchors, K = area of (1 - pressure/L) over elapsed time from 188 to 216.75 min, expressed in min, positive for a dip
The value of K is 2.5 min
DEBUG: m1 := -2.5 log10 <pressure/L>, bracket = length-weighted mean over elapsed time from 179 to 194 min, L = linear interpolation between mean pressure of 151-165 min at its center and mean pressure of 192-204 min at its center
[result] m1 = -0.07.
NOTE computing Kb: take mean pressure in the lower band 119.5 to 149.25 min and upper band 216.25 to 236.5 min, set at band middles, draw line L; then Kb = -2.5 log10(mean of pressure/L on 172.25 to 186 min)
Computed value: -0.064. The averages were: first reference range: 4.25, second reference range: 3.07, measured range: 3.9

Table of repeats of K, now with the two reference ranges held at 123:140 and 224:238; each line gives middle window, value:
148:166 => -0.5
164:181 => -1.1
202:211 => 0.8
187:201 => 0.6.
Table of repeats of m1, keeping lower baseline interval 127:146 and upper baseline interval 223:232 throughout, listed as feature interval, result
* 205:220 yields 0.05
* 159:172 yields -0.03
